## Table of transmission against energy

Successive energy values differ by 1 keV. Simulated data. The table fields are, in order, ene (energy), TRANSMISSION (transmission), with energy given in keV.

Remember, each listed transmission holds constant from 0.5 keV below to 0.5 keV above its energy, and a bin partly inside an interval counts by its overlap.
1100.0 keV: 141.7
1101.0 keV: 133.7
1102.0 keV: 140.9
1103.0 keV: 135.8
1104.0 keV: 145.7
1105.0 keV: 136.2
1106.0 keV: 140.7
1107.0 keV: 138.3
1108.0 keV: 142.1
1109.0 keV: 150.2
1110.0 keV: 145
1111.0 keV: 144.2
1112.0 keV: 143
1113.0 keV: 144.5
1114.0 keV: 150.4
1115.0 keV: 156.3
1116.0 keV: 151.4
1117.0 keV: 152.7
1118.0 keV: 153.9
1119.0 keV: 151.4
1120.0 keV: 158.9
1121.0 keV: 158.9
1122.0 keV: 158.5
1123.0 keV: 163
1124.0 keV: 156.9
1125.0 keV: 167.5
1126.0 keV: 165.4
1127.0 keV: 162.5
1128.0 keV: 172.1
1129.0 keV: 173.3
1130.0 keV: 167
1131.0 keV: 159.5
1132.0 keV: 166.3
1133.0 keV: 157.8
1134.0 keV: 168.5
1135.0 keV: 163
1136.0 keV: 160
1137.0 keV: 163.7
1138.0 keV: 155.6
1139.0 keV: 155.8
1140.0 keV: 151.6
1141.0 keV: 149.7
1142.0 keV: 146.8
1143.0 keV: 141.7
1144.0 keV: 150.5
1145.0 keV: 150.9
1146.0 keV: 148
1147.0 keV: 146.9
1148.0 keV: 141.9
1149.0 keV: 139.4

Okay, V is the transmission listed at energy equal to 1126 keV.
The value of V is 165.4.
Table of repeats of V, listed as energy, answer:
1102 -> 140.9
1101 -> 133.7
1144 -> 150.5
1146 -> 148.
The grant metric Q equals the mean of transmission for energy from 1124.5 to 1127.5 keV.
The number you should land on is 165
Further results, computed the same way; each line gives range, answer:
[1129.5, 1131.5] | 163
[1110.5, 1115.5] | 148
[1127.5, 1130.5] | 171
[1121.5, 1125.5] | 161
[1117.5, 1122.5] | 156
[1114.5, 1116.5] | 154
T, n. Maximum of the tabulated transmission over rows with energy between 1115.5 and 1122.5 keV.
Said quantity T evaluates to 158.9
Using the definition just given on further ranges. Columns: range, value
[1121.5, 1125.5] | 167.5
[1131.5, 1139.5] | 168.5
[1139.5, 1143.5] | 151.6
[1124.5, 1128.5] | 172.1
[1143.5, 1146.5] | 150.9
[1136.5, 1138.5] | 163.7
